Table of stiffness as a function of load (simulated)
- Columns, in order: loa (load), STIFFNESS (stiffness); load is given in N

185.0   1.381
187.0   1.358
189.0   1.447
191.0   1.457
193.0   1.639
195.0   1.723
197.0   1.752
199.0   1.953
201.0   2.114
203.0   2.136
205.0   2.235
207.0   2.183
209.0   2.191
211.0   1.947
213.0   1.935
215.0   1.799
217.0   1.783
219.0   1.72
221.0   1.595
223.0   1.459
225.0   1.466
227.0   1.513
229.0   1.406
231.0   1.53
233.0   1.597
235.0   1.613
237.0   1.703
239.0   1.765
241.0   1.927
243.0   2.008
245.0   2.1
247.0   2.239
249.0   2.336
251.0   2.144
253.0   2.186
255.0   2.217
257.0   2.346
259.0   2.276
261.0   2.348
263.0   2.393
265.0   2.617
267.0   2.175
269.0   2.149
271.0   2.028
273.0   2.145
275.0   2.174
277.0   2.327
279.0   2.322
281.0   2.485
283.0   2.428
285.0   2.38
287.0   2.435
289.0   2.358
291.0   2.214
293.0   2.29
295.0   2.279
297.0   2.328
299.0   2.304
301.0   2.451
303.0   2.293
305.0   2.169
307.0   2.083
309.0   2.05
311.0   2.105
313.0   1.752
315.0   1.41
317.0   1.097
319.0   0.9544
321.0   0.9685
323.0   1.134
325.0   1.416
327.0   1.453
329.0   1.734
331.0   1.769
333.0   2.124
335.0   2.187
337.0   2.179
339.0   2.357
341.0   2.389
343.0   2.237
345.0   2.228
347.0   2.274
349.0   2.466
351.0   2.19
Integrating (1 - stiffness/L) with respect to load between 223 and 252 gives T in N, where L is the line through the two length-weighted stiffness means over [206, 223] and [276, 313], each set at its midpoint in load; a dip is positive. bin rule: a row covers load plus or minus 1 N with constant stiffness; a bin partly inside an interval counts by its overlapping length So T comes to 2.8 N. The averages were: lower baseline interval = 1.87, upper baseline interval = 2.28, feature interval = 1.8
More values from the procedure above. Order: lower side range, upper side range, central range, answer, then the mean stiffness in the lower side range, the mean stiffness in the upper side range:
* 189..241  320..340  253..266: -4.45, 1.77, 1.73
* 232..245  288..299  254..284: -3.28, 1.79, 2.29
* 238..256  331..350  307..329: 7.29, 2.1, 2.24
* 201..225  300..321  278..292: -4.25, 1.9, 1.8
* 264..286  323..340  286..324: 2.71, 2.29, 1.86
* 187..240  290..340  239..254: -2.65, 1.75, 1.88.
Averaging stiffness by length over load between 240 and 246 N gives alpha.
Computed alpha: 2.01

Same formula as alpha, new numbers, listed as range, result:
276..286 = 2.39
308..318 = 1.68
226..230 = 1.46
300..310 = 2.21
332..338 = 2.16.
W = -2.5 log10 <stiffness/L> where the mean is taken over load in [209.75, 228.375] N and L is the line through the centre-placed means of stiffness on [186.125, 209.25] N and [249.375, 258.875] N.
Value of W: 0.174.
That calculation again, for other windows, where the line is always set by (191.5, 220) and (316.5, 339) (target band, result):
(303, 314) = -0.241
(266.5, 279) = -0.242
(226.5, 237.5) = 0.191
